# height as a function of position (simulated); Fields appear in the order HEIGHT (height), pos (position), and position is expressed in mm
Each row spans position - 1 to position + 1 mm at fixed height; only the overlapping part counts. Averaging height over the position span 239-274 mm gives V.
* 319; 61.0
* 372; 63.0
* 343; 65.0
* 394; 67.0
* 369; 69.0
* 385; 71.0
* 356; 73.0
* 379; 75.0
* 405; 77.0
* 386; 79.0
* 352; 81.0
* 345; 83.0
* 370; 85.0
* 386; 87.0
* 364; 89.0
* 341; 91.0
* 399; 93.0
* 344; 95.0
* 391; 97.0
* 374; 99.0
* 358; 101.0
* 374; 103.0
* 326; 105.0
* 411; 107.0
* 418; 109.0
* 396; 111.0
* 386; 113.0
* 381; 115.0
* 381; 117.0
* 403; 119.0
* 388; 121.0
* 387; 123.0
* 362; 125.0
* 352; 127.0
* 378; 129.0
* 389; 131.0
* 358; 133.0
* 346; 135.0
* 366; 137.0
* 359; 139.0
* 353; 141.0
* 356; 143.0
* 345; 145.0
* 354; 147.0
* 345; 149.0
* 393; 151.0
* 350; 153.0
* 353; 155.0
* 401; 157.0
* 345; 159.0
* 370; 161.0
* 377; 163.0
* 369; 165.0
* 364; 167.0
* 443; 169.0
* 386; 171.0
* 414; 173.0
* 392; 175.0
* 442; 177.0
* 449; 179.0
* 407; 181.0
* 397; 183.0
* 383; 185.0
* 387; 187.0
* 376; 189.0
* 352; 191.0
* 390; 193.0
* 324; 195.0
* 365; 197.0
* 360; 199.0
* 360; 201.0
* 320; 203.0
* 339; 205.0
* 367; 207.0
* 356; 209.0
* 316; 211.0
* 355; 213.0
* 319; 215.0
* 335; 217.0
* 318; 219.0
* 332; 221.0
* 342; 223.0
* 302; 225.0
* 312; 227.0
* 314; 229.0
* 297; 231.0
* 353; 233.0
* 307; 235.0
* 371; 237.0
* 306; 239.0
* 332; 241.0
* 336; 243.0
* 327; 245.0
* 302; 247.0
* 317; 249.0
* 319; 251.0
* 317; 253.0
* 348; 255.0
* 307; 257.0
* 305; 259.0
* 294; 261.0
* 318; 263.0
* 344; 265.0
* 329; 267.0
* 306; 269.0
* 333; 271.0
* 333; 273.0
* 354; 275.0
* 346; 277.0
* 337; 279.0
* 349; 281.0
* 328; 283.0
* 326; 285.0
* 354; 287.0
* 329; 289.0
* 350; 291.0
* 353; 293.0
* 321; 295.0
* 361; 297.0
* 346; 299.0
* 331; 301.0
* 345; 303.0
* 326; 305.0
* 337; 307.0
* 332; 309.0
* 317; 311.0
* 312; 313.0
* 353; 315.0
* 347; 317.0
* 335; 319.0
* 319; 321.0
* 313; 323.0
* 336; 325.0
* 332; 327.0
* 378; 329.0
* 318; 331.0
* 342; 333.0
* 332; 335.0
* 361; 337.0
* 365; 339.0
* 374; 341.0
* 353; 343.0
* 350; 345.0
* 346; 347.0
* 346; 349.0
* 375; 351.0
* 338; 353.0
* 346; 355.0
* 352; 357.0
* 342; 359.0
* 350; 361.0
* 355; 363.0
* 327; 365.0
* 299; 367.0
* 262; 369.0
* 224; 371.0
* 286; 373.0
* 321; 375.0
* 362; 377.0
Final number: 321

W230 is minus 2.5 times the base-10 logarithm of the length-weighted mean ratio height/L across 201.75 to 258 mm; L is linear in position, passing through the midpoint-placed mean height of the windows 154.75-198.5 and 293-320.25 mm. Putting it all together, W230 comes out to 0.12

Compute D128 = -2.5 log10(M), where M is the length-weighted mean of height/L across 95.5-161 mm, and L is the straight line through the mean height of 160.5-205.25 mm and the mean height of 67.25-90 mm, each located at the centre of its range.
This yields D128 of 0.02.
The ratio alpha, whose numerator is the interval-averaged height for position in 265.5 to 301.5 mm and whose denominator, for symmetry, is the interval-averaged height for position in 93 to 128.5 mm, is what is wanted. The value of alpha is 0.9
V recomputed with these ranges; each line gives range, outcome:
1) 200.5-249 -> 329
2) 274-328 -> 337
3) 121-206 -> 373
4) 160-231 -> 363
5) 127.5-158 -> 363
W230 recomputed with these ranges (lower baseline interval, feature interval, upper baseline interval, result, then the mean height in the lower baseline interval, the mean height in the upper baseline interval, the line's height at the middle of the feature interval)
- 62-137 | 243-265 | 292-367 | 0.11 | 374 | 342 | 352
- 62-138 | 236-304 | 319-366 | 0.07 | 374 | 345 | 354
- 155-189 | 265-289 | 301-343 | 0.06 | 394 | 339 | 355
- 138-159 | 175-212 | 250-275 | -0.08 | 360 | 322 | 345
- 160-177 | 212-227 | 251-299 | 0.11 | 392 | 332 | 364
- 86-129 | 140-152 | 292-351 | 0.04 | 377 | 341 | 371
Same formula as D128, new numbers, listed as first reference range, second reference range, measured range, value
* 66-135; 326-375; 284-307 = 0.013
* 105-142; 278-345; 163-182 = -0.108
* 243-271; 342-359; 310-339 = 0.017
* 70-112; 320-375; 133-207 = -0.033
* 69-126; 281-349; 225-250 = 0.100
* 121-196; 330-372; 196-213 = 0.056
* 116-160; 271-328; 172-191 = -0.126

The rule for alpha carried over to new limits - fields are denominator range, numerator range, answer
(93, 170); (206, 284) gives 0.88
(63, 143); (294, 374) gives 0.90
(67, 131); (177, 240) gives 0.93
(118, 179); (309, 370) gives 0.90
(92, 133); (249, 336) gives 0.88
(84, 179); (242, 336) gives 0.88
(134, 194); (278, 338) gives 0.89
